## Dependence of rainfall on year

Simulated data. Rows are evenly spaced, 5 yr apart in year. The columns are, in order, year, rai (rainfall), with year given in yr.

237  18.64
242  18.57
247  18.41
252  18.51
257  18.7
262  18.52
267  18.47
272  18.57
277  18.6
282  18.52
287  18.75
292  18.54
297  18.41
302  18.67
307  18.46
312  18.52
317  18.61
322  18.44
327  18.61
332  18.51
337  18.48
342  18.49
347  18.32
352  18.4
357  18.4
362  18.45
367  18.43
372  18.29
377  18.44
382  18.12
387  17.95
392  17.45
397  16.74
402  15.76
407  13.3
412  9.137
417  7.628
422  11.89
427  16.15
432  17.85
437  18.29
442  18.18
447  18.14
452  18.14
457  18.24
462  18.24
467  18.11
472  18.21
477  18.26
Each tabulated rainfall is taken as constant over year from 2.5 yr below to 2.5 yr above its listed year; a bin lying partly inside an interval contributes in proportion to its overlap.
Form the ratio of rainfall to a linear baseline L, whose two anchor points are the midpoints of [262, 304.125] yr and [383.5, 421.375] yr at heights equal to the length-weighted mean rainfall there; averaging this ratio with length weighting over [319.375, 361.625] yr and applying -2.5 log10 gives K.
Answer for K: -0.13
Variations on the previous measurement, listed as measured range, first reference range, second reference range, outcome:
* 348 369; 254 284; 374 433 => -0.14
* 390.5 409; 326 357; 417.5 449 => 0.08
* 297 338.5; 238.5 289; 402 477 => -0.05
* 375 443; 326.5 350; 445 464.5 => 0.19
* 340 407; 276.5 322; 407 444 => -0.12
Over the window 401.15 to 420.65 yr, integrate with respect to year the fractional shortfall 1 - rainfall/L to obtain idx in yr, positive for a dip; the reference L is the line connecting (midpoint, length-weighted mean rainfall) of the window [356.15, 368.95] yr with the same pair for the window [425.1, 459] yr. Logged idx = 7.5 yr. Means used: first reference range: 18.4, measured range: 11.1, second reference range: 17.9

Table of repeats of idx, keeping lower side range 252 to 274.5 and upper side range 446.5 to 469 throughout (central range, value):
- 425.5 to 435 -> 0.6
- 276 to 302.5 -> -0.1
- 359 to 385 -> 0.0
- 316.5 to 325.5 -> 0.0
